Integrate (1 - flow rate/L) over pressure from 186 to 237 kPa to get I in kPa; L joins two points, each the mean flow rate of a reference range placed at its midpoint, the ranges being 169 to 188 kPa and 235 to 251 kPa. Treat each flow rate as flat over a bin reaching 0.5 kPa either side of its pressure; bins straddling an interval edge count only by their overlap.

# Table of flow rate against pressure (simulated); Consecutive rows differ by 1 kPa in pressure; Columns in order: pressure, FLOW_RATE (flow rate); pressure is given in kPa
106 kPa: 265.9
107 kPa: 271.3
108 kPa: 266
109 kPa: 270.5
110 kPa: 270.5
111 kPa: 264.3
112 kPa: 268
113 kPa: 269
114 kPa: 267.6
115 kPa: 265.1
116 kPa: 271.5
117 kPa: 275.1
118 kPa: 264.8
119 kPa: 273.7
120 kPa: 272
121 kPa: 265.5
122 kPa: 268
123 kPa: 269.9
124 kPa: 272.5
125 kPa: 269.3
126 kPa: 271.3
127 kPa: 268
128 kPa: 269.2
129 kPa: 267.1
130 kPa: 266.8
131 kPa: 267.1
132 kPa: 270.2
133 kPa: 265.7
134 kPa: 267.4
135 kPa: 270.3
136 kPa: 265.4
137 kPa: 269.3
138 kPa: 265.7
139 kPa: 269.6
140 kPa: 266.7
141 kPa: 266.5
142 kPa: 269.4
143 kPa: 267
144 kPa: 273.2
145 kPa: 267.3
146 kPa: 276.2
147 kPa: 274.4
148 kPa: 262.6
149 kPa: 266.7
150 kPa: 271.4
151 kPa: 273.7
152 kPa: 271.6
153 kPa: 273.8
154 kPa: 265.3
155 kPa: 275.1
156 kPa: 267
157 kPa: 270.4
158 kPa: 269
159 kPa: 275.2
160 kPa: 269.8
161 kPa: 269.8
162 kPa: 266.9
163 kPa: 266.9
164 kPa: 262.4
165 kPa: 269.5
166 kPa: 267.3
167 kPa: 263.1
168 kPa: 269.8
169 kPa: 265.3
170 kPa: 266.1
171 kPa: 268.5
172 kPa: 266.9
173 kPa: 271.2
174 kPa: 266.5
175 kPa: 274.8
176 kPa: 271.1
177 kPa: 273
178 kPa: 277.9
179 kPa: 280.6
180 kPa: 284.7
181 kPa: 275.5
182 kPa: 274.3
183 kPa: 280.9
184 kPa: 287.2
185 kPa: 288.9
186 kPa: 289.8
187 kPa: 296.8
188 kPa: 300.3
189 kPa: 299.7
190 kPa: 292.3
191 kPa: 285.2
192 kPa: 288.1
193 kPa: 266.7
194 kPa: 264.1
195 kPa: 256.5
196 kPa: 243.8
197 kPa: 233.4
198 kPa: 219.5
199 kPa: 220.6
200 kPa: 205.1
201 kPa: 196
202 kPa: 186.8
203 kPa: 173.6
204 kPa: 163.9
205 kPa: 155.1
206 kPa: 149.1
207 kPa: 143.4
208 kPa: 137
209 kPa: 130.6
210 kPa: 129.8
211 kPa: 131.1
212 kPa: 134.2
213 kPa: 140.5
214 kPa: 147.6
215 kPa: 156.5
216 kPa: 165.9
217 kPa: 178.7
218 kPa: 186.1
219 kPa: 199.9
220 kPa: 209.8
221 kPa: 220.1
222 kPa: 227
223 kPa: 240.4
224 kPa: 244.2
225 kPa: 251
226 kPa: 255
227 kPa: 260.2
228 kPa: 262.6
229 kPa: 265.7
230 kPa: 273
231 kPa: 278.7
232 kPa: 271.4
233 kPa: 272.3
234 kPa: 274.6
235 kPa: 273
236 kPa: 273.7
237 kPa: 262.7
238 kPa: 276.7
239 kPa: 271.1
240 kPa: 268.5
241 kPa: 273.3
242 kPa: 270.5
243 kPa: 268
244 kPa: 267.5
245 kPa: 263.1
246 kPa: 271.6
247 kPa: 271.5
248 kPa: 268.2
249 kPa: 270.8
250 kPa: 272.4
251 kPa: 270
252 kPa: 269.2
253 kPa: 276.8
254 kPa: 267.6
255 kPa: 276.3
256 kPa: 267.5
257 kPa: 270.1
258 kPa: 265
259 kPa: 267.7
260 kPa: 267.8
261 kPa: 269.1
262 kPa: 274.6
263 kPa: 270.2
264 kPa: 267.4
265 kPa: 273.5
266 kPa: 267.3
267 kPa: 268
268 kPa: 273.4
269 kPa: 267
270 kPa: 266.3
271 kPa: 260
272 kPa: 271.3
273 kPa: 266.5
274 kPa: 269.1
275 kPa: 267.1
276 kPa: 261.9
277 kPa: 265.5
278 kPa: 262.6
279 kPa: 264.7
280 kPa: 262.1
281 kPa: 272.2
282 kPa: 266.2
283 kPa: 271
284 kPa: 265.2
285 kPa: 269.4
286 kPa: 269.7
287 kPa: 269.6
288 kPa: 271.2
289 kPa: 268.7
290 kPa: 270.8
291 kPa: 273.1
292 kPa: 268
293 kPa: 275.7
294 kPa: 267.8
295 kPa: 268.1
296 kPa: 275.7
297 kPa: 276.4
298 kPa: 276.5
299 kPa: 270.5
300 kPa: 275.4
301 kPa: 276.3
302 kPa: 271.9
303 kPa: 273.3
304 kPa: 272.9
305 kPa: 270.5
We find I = 9.7 kPa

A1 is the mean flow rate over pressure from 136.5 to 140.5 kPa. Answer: 268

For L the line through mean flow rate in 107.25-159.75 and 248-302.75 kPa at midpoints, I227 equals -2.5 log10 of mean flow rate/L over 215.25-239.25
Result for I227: 0.106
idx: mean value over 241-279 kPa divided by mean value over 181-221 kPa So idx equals 1.3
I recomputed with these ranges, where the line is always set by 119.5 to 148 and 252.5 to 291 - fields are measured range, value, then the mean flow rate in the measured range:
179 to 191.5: -0.88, 288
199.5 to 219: 7.92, 160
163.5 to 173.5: 0.07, 267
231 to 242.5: -0.14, 272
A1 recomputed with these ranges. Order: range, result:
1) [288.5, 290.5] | 270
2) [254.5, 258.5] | 270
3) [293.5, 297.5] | 272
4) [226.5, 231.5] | 268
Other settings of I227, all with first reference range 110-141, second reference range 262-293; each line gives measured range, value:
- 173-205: 0.05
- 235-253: -0.01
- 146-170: 0.00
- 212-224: 0.38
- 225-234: 0.01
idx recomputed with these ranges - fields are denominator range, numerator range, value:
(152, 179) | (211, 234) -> 0.81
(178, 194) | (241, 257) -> 0.95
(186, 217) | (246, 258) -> 1.32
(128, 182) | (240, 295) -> 1.00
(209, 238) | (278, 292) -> 1.22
